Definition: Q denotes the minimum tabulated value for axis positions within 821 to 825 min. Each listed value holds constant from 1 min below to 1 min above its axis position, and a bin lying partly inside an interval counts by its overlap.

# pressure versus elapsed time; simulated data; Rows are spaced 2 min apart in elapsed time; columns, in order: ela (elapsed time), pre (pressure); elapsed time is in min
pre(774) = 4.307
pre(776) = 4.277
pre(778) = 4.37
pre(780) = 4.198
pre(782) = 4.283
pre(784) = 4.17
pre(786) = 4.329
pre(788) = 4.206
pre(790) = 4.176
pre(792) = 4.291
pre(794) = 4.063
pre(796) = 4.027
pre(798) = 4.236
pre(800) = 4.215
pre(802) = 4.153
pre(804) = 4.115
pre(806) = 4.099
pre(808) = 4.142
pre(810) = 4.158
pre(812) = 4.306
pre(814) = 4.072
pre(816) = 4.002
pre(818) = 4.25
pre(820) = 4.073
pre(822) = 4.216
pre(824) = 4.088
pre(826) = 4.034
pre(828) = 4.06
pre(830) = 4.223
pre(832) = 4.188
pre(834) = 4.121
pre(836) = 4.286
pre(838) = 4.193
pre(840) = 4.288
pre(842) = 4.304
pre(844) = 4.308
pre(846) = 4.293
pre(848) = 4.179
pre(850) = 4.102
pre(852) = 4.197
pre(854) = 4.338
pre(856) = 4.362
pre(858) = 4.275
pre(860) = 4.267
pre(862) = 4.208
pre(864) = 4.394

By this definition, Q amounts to 4.088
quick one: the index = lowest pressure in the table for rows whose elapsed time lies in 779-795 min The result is 4.063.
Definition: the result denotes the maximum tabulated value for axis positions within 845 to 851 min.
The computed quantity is 4.293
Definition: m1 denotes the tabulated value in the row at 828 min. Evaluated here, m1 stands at 4.06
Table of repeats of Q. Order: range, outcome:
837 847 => 4.193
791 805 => 4.027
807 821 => 4.002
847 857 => 4.102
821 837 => 4.034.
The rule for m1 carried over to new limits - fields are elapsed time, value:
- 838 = 4.193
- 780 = 4.198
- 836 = 4.286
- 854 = 4.338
